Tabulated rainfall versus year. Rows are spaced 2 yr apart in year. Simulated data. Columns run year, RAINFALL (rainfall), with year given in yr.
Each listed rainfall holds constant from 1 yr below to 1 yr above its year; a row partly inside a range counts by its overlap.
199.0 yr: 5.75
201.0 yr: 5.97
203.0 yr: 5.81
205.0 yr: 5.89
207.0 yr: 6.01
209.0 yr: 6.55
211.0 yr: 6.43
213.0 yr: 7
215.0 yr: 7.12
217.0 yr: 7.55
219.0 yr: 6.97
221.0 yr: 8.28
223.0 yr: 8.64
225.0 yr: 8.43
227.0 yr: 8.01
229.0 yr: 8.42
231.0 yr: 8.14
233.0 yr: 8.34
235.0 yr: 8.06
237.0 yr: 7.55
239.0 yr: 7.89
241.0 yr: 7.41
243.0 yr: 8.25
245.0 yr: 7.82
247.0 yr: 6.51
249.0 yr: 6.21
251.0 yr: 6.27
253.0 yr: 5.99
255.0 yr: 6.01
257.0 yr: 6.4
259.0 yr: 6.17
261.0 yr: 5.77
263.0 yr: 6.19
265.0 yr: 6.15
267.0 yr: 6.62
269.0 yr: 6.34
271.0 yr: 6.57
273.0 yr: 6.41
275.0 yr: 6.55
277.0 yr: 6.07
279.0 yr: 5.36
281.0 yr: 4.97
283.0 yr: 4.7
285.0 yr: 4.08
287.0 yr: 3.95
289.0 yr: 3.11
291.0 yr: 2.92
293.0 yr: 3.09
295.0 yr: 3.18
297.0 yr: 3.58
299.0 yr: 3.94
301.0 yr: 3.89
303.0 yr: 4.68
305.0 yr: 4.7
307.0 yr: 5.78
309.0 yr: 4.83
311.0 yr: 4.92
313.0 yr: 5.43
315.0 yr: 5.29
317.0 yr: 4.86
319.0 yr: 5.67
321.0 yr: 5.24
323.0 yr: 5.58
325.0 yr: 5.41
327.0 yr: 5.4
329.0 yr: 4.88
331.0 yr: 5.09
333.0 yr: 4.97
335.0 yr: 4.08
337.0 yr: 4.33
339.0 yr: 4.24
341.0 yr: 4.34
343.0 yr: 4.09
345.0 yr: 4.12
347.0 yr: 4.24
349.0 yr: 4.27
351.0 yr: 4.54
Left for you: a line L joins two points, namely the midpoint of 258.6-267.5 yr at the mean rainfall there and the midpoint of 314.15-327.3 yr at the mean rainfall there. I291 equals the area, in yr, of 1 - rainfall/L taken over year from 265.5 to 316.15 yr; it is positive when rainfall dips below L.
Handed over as 8.1 yr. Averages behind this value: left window 6.16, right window 5.35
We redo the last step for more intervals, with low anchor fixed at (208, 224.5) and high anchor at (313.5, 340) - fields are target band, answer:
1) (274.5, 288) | 2.13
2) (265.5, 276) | -0.48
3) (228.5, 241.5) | -1.91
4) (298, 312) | 2.01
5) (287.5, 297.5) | 4.43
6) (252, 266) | 0.75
